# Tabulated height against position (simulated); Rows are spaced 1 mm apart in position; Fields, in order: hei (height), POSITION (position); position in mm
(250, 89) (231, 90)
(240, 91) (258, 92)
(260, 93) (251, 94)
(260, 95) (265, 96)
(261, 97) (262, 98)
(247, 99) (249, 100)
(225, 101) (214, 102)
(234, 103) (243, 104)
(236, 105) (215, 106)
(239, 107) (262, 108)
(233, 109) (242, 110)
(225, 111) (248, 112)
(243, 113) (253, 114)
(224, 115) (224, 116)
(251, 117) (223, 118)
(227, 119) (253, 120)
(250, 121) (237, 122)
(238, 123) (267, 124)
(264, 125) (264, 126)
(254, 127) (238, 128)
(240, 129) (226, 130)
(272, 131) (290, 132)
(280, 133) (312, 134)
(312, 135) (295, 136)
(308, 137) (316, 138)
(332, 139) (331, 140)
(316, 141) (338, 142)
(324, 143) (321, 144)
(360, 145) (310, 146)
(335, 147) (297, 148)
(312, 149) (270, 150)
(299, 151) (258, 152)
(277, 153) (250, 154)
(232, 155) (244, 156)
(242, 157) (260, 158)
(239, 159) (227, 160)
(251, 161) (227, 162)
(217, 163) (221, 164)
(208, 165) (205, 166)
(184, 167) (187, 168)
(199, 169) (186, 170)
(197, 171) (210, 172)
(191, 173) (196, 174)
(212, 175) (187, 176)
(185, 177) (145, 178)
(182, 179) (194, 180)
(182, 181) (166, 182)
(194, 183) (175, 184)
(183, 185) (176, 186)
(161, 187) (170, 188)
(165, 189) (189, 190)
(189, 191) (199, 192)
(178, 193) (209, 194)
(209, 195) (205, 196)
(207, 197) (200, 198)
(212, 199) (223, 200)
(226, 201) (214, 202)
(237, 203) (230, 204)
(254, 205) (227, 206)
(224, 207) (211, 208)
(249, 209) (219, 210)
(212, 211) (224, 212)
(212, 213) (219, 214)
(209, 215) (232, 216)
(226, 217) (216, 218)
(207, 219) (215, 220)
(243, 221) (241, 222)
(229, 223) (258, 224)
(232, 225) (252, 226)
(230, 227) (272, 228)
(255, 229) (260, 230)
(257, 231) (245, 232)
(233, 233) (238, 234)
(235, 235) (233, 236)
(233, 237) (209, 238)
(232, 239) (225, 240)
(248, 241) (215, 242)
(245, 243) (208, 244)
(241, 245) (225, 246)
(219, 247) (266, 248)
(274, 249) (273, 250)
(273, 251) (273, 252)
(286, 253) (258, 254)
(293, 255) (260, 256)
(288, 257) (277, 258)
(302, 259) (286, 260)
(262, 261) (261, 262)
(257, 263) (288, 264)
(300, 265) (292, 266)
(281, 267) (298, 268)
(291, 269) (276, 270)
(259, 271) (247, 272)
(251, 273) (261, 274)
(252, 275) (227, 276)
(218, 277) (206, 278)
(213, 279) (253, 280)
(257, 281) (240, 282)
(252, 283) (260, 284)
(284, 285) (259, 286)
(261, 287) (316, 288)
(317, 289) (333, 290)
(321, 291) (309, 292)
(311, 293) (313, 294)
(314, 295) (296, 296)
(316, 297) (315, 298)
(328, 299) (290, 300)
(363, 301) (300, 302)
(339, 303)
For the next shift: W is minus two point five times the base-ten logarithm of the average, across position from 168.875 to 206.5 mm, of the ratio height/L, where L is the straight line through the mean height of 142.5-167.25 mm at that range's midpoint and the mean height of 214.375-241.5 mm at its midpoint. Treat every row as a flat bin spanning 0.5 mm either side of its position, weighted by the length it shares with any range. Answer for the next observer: 0.27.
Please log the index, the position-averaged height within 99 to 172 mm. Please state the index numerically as 256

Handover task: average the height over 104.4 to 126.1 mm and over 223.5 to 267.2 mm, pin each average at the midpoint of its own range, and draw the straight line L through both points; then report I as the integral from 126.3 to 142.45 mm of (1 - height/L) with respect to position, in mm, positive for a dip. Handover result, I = -3.1 mm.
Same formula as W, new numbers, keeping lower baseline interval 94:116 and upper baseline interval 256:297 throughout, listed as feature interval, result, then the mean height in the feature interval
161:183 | 0.286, 196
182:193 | 0.394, 179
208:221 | 0.191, 221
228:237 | 0.089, 245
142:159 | -0.148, 287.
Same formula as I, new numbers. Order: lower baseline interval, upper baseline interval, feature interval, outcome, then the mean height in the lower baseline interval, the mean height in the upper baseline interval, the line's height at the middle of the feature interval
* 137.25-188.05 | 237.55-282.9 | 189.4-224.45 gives 4.0 mm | 238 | 257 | 247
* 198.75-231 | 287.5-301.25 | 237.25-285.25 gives 3.9 mm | 231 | 316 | 281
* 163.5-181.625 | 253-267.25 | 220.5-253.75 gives 1.6 mm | 193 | 279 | 256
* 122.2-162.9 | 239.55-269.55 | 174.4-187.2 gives 4.4 mm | 280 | 266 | 275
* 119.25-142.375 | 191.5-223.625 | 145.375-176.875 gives 2.5 mm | 279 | 219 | 255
